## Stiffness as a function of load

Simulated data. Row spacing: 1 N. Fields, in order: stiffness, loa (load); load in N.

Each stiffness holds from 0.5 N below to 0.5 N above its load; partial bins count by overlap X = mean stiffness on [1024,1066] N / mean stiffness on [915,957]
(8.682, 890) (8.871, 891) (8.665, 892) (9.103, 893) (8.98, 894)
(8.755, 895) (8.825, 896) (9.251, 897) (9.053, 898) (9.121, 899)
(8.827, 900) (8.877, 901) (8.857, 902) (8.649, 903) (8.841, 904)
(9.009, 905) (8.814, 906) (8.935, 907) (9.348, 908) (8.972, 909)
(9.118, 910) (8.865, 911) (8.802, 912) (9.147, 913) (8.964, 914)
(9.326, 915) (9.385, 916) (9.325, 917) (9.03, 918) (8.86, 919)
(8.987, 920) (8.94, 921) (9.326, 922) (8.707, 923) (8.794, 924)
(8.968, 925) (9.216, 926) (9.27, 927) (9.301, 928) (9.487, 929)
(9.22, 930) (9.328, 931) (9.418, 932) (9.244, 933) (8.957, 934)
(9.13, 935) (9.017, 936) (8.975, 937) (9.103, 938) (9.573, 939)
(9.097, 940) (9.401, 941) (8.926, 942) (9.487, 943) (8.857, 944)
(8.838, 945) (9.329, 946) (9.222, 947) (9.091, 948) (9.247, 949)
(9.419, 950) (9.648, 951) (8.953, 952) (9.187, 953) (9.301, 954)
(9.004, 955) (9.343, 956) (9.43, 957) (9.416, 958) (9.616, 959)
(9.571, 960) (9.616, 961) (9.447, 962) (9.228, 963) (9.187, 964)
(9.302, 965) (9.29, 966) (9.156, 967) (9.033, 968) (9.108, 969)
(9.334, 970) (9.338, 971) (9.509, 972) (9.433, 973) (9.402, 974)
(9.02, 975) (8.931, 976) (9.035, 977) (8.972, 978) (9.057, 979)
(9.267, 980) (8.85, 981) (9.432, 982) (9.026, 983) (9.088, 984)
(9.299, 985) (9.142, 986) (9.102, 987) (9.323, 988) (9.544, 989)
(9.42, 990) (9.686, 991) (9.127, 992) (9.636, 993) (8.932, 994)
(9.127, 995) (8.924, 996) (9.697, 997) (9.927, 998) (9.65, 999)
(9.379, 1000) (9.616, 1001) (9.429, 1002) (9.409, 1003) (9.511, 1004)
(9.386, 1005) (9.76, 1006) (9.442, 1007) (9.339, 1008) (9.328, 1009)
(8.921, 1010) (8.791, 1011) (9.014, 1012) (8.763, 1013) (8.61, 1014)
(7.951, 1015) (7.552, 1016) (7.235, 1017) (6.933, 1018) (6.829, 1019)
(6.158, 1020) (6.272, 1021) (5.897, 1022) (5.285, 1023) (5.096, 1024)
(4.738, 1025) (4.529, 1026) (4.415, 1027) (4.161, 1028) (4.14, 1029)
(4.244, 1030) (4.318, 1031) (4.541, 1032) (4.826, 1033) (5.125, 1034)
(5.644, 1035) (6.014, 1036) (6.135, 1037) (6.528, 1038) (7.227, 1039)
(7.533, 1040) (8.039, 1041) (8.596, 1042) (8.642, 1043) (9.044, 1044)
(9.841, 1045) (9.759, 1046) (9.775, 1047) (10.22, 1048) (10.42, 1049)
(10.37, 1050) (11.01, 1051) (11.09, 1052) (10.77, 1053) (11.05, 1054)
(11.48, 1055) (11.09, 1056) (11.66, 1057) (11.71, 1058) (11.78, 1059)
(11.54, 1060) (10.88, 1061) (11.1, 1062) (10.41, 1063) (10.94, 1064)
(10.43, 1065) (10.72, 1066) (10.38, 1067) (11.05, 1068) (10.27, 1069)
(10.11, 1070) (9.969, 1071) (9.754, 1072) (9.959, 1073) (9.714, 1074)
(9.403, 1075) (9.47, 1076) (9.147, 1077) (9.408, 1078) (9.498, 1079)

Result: 0.92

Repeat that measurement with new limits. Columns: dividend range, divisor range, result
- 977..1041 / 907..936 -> 0.86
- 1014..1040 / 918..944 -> 0.63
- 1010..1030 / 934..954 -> 0.70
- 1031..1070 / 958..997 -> 1.01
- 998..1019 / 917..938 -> 0.97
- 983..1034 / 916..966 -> 0.85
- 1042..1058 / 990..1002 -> 1.10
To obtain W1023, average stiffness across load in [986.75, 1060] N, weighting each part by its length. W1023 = 8.33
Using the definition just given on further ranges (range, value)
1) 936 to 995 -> 9.24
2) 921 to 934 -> 9.17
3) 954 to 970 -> 9.32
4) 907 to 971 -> 9.19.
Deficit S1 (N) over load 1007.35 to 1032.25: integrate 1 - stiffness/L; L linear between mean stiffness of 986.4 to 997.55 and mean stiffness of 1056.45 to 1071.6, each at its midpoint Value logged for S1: 8.3 N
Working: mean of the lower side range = 9.32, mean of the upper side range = 10.9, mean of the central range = 6.56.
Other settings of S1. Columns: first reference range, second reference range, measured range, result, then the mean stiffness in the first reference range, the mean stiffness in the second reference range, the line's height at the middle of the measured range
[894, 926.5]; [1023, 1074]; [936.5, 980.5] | -1.8 N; 9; 8.64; 8.87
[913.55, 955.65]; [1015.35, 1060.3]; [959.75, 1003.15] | -4.0 N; 9.16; 7.75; 8.52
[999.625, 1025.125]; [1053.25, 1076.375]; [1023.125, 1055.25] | 7.1 N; 8.07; 10.7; 9.39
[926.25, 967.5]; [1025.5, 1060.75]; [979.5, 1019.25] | -1.6 N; 9.26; 8.23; 8.7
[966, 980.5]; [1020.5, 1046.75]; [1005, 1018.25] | -2.4 N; 9.19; 6.21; 7.3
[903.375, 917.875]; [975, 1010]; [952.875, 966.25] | -0.2 N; 9.06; 9.31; 9.21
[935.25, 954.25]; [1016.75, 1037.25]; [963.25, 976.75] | -2.1 N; 9.19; 5.33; 8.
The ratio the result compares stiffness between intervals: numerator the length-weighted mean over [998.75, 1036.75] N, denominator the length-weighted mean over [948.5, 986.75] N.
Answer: 0.8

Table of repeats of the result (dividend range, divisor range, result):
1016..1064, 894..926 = 0.89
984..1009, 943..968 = 1.01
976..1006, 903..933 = 1.02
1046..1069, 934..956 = 1.18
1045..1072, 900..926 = 1.19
